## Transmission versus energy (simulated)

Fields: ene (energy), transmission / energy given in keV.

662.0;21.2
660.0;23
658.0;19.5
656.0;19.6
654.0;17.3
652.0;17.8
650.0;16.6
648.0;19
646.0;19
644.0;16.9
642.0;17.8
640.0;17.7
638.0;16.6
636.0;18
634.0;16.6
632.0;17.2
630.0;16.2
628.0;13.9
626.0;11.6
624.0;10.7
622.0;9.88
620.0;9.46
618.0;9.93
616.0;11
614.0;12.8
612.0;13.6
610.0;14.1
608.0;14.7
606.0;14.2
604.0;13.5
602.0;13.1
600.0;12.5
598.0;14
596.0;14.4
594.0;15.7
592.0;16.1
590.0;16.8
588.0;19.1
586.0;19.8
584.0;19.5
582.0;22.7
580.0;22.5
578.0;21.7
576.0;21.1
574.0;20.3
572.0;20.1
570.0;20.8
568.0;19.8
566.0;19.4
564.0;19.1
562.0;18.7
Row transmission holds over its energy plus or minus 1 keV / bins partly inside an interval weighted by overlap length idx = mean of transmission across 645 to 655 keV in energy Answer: 17.9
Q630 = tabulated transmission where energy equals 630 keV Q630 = 16.2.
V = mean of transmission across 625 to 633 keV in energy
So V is 14.7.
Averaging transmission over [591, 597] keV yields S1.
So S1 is 15.4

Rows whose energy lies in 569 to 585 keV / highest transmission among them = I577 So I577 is 22.7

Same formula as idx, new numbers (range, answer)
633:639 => 17.1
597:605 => 13.3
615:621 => 10.1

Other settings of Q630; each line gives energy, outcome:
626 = 11.6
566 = 19.4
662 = 21.2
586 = 19.8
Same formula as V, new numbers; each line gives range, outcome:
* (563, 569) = 19.4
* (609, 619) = 12.3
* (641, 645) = 17.4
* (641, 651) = 17.9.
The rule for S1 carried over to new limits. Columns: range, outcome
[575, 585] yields 21.5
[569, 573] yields 20.5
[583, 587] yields 19.6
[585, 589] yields 19.5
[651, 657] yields 18.2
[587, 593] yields 17.3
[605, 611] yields 14.3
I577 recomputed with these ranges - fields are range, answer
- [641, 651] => 19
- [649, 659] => 19.6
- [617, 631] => 16.2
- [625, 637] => 18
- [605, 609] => 14.7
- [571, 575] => 20.3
